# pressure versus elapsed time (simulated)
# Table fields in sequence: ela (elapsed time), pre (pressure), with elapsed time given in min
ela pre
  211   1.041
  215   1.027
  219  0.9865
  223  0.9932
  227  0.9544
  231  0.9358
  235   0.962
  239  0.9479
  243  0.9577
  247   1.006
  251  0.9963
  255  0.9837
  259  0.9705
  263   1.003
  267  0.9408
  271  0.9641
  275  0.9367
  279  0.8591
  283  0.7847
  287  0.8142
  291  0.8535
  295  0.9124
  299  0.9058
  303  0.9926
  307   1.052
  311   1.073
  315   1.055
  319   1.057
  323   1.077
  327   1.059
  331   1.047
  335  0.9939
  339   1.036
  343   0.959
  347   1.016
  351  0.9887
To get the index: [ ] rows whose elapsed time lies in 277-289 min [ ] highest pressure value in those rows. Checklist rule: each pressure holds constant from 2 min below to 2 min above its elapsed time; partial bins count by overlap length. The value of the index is 0.8591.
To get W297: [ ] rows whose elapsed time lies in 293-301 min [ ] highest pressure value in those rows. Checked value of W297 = 0.9124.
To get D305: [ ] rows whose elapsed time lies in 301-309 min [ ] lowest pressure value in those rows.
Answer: 0.9926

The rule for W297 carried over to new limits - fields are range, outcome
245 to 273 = 1.006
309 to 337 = 1.077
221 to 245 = 0.9932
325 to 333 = 1.059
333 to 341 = 1.036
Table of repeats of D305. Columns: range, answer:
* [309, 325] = 1.055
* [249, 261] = 0.9705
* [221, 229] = 0.9544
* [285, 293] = 0.8142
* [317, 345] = 0.959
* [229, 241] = 0.9358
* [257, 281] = 0.8591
